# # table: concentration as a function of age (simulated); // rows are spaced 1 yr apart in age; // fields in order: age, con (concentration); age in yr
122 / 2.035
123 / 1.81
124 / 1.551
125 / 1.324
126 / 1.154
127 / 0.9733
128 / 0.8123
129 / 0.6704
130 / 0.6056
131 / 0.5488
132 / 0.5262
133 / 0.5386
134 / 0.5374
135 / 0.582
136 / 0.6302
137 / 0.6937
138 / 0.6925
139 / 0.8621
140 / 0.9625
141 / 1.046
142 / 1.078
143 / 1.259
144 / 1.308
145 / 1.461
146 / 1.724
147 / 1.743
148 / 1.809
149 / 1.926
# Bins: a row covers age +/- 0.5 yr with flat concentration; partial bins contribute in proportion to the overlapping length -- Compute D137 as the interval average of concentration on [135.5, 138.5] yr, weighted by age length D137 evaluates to 0.672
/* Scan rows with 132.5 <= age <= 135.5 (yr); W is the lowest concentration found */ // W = 0.5374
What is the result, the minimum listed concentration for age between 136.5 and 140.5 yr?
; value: 0.6925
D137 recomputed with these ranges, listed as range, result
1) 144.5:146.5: 1.59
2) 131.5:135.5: 0.546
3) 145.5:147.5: 1.73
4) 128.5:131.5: 0.608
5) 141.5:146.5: 1.37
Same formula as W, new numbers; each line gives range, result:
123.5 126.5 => 1.154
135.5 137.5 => 0.6302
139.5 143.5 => 0.9625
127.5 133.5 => 0.5262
